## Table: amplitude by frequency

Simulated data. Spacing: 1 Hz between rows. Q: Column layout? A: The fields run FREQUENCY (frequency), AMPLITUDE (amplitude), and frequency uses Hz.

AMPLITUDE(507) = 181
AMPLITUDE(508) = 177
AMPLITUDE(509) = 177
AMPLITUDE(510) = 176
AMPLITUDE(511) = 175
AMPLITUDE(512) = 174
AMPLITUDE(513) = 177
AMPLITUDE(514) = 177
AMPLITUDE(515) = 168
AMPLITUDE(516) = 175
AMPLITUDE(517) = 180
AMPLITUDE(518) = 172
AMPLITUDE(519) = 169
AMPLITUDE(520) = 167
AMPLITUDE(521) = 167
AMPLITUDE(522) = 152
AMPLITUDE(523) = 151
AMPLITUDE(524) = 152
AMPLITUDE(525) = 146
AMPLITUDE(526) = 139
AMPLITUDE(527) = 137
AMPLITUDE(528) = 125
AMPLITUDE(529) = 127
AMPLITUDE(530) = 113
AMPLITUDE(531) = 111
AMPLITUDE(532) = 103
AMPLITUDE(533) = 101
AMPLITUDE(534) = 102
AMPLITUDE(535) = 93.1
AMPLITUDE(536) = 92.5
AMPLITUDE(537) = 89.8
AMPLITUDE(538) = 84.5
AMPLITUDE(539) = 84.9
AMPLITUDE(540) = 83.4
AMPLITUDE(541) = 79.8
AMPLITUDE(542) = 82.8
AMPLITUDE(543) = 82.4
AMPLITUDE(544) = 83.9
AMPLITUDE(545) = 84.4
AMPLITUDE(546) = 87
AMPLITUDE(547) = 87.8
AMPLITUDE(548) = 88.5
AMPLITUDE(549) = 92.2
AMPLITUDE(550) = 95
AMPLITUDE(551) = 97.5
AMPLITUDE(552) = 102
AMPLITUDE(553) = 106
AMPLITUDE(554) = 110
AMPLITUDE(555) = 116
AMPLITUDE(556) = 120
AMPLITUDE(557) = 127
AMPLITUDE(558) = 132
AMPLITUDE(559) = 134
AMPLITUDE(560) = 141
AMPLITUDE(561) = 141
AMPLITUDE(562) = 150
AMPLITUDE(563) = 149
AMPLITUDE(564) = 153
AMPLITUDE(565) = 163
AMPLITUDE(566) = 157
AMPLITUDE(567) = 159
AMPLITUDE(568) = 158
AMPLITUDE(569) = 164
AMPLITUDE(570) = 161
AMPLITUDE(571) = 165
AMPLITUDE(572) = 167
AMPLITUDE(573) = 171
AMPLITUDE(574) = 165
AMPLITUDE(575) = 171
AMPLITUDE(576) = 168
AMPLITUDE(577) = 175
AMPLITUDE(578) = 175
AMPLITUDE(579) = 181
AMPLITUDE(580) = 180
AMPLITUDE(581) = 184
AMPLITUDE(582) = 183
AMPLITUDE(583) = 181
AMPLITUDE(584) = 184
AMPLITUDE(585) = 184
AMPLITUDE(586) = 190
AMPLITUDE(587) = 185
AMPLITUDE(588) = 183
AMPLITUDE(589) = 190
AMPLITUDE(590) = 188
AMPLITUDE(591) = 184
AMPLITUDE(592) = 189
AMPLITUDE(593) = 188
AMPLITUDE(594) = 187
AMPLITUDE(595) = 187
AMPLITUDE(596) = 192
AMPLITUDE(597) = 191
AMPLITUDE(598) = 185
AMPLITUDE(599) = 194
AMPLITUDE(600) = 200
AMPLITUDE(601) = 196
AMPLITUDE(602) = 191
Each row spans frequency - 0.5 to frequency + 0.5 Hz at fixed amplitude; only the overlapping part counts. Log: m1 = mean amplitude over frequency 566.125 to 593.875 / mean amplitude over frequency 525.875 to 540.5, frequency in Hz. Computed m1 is 1.68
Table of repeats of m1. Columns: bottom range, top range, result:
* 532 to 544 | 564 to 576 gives 1.83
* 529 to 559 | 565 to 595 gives 1.79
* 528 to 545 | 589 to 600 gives 1.99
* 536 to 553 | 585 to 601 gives 2.13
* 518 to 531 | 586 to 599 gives 1.29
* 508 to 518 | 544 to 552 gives 0.52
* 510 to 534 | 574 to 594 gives 1.21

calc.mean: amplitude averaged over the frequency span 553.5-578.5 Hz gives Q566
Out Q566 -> 152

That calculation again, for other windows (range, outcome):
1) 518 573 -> 124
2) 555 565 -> 139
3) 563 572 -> 160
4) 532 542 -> 90.4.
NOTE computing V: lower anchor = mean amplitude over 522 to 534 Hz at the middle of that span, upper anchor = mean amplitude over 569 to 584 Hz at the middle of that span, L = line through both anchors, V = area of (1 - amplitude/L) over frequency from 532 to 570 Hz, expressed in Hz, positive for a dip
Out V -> 9.47 Hz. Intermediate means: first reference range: 128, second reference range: 173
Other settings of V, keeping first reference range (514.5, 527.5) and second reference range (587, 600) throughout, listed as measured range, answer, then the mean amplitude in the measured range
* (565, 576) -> 0.9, 164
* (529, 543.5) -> 6.2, 94.3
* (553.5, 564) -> 2.5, 133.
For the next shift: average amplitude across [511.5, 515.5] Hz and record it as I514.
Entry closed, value 174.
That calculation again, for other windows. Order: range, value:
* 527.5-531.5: 119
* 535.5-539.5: 87.9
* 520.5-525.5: 154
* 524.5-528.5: 137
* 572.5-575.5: 169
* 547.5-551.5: 93.3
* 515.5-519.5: 174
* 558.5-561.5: 139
